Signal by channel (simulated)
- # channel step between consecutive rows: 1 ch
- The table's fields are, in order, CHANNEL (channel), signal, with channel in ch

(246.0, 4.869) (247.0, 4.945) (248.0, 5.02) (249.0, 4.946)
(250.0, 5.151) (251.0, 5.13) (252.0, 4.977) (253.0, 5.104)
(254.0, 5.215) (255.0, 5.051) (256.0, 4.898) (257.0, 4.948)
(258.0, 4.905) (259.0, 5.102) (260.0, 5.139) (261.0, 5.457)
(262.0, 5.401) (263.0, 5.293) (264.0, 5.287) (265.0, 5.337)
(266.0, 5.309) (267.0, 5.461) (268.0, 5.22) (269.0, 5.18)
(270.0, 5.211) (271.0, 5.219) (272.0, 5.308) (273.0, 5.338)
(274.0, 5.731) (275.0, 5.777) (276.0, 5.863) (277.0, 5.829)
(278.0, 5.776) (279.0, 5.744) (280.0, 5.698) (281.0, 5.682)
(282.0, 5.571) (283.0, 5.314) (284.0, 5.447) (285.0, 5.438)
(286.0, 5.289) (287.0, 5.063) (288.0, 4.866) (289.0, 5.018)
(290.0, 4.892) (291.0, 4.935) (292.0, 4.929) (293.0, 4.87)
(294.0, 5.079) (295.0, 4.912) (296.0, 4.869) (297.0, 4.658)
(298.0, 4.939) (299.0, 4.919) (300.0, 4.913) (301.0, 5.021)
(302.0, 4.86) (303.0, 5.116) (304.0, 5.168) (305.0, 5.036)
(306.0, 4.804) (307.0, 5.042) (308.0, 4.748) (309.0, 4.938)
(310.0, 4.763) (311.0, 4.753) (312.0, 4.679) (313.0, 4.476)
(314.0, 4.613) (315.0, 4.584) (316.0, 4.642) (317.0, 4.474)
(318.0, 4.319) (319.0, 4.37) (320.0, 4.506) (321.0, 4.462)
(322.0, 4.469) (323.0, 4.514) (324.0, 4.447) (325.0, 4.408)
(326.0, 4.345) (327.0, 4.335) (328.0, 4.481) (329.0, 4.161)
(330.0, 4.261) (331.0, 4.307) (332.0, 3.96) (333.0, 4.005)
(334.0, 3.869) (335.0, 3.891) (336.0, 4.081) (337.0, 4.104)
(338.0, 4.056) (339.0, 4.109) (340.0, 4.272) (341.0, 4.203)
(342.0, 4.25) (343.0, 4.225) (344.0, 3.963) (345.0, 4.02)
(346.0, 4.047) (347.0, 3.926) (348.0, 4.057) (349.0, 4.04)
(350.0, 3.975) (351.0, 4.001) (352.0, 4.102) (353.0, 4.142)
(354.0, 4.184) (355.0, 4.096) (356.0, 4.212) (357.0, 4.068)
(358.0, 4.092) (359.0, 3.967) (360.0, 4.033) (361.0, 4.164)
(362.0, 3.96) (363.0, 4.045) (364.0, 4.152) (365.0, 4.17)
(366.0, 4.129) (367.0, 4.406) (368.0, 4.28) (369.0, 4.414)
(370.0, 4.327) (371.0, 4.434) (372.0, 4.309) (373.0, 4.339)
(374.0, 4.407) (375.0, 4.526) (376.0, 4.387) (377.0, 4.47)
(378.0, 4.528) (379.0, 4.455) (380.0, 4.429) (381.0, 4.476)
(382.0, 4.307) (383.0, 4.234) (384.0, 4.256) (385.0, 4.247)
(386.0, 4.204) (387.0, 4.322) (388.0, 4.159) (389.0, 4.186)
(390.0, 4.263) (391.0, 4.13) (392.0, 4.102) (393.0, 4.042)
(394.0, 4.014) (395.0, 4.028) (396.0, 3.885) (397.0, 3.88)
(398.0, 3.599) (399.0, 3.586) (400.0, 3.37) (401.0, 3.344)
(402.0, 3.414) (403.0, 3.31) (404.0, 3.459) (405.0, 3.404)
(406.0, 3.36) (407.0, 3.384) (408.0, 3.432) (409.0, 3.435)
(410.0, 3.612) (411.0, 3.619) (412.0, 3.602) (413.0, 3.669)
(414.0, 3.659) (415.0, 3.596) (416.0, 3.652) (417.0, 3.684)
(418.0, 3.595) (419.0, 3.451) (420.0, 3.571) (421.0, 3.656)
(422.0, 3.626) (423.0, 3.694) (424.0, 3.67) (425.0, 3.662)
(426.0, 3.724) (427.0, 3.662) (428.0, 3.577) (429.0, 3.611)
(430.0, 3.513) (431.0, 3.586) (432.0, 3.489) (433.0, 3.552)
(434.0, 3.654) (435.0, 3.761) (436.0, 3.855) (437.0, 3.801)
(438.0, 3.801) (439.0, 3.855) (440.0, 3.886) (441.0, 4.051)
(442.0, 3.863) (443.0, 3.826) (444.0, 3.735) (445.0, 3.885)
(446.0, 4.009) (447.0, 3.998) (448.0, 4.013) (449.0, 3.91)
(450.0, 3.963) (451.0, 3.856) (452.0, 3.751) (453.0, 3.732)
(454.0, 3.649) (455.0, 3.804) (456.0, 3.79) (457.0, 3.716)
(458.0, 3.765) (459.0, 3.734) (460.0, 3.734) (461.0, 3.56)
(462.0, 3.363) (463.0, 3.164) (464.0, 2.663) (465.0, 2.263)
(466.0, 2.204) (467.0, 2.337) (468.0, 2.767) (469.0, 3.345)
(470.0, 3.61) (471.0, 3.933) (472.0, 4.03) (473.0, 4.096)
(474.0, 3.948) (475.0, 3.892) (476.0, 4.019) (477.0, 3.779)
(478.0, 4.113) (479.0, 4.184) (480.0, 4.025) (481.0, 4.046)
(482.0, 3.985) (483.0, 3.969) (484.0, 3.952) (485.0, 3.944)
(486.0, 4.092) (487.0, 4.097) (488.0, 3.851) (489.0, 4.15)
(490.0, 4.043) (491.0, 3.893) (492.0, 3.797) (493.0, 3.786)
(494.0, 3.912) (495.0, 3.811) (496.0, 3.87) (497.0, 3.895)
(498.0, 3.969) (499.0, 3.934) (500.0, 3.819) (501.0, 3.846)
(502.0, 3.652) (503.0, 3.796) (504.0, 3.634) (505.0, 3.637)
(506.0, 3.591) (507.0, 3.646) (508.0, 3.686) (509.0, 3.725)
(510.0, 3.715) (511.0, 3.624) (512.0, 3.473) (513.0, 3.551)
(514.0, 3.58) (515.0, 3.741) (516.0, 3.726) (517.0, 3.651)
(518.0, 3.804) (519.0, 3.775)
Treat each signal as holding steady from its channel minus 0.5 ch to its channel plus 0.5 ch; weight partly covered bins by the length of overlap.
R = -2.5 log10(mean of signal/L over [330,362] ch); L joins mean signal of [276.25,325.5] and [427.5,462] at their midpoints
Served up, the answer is 0.12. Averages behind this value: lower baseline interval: 4.94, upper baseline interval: 3.77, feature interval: 4.08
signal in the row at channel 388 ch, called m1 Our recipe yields 4.159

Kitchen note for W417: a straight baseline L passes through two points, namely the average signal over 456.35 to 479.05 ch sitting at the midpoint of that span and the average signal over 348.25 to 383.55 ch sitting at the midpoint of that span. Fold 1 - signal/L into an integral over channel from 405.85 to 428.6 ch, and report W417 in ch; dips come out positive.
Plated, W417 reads 1.5 ch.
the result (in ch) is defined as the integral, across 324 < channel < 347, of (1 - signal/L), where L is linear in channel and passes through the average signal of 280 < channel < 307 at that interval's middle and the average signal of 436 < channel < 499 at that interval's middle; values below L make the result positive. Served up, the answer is 2.9 ch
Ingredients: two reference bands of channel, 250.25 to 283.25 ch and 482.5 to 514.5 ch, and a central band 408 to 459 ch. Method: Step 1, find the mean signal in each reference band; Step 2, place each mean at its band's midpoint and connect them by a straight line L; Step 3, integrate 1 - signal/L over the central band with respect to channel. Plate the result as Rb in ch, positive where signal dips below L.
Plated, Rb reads 6.2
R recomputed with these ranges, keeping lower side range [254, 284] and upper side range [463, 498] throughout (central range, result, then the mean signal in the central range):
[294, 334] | 0.09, 4.62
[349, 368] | 0.14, 4.11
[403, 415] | 0.21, 3.51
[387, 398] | 0.09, 4.06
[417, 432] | 0.15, 3.61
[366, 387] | 0.04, 4.36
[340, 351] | 0.17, 4.08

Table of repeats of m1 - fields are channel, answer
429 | 3.611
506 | 3.591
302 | 4.86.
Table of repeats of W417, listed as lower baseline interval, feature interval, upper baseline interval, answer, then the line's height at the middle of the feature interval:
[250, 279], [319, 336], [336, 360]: 0.5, 4.39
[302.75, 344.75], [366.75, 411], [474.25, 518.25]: 2.0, 4.21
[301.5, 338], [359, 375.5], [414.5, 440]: -0.5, 4.12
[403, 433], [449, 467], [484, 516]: 1.2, 3.68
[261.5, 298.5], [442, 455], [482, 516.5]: 0.9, 4.15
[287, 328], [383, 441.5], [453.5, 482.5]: 3.6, 3.98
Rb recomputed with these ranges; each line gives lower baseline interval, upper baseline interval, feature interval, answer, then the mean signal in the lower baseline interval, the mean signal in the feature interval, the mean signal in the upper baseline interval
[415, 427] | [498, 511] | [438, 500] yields -1.1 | 3.63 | 3.75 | 3.73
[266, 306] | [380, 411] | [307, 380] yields 3.5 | 5.23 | 4.28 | 3.85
